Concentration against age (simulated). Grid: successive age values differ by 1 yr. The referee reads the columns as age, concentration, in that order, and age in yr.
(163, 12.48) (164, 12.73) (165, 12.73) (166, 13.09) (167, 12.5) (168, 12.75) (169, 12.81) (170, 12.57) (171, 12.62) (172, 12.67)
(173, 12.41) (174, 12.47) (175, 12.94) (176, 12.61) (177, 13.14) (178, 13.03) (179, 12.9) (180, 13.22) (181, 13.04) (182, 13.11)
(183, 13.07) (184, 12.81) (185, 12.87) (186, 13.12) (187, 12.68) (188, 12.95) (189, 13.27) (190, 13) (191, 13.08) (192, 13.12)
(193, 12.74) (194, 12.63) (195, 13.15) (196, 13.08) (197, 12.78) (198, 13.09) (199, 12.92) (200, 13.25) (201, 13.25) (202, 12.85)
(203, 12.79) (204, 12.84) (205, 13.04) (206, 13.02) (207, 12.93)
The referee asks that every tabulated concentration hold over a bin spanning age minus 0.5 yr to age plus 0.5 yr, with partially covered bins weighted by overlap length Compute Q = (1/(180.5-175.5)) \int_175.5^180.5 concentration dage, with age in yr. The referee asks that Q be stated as 13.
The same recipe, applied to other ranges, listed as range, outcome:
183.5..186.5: 12.9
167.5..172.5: 12.7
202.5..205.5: 12.9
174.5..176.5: 12.8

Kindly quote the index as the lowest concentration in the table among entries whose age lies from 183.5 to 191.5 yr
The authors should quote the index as 12.68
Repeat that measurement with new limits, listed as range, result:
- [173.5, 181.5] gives 12.47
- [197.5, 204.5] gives 12.79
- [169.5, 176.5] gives 12.41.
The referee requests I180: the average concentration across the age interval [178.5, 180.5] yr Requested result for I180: 13.1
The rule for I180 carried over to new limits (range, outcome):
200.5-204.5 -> 12.9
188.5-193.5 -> 13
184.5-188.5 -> 12.9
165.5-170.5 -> 12.7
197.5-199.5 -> 13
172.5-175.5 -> 12.6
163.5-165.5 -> 12.7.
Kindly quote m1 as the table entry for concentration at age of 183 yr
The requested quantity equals 13.07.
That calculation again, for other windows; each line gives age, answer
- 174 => 12.47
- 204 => 12.84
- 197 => 12.78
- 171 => 12.62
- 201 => 13.25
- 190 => 13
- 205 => 13.04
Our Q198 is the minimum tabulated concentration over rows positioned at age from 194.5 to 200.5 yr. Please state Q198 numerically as 12.78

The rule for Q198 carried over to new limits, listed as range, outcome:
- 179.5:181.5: 13.04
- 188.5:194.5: 12.63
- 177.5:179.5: 12.9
